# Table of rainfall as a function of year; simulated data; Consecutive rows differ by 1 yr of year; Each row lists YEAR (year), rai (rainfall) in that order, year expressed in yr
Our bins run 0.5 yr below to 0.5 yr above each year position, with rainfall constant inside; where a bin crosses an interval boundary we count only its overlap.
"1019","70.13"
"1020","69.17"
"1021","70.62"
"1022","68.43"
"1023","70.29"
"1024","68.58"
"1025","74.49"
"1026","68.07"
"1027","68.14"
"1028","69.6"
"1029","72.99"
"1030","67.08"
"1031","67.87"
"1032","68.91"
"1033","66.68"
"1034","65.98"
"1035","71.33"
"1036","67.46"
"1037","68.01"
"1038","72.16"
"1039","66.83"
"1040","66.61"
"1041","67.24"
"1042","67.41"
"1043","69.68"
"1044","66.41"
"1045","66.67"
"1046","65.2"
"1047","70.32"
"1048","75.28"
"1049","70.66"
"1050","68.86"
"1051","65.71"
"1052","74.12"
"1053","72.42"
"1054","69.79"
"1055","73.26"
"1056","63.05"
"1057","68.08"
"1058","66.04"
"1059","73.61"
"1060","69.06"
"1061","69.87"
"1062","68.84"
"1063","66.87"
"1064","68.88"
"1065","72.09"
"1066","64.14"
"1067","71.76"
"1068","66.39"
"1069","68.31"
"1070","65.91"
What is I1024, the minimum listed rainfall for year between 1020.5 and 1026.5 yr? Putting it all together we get 68.07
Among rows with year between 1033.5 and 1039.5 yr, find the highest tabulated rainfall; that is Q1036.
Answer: 72.16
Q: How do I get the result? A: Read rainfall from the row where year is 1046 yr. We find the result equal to 65.2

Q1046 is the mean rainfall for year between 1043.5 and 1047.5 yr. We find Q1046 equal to 67.2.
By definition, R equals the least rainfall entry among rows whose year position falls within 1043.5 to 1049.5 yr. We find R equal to 65.2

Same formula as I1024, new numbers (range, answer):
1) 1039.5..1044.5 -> 66.41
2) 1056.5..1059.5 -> 66.04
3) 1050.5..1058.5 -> 63.05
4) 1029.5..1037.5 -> 65.98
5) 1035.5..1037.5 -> 67.46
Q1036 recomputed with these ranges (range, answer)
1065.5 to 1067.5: 71.76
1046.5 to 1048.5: 75.28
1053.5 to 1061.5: 73.61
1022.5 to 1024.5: 70.29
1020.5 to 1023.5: 70.62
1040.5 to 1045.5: 69.68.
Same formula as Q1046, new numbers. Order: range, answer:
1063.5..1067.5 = 69.2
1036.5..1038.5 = 70.1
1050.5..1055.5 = 71.1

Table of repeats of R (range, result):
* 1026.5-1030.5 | 67.08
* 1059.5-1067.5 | 64.14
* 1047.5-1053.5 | 65.71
